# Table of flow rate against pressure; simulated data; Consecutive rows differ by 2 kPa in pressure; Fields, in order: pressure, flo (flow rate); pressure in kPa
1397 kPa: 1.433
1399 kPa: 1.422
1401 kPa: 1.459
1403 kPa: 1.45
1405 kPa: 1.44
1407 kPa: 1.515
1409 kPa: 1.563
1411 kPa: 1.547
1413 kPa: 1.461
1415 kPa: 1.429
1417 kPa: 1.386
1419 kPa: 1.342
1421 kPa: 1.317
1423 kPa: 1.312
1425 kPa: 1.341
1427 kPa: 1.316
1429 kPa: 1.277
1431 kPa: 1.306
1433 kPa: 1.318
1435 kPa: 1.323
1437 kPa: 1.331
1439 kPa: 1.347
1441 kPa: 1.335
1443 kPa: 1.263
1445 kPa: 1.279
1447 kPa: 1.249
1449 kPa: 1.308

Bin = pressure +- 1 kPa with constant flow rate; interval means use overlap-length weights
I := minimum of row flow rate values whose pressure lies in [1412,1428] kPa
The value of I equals 1.312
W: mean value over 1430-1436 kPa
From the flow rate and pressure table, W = 1.32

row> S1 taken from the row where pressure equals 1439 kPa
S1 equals 1.347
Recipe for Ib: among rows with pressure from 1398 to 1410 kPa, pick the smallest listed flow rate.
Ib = 1.422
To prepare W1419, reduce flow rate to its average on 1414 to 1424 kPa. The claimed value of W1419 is 1.36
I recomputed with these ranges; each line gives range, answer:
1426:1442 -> 1.277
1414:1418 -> 1.386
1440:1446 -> 1.263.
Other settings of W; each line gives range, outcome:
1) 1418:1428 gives 1.33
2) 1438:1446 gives 1.31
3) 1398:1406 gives 1.44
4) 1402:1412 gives 1.5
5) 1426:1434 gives 1.3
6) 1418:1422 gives 1.33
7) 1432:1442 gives 1.33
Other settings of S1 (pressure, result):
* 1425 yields 1.341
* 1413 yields 1.461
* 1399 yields 1.422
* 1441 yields 1.335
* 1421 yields 1.317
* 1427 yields 1.316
